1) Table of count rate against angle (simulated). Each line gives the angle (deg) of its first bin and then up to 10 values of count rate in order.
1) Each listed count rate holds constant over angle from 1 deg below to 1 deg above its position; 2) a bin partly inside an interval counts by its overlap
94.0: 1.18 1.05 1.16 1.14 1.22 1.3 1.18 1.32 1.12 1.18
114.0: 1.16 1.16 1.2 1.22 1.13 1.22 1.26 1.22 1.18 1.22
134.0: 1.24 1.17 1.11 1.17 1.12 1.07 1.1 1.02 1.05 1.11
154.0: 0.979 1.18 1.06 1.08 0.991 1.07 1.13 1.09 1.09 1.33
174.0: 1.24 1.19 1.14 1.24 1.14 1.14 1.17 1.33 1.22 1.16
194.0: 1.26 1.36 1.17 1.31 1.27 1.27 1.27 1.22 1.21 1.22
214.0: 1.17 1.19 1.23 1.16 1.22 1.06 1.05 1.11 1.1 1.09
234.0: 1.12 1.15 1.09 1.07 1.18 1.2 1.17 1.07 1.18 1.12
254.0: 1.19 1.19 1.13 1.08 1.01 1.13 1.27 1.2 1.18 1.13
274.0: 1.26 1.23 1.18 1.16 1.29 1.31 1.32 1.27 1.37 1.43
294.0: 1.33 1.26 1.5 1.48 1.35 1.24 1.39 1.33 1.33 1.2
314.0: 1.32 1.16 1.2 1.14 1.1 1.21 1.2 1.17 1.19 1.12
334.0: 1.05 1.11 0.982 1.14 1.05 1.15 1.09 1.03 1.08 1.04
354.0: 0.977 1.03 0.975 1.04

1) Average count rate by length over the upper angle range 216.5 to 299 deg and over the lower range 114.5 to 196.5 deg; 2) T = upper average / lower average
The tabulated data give 1.0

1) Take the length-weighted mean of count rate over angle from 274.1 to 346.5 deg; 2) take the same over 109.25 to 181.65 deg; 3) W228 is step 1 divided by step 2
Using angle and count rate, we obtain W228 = 1.1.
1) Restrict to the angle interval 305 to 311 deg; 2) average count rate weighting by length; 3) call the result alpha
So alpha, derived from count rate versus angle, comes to 1.35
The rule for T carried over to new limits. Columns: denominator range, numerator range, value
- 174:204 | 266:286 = 1.00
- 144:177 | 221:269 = 1.02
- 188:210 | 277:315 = 1.05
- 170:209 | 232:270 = 0.93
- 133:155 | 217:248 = 1.03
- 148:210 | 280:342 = 1.06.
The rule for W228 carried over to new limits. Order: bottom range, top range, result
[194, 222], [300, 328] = 1.01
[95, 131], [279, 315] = 1.11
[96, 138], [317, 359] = 0.92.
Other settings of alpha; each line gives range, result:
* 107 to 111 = 1.22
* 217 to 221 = 1.19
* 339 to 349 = 1.09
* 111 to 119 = 1.18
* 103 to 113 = 1.22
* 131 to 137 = 1.21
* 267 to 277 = 1.2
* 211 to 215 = 1.19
